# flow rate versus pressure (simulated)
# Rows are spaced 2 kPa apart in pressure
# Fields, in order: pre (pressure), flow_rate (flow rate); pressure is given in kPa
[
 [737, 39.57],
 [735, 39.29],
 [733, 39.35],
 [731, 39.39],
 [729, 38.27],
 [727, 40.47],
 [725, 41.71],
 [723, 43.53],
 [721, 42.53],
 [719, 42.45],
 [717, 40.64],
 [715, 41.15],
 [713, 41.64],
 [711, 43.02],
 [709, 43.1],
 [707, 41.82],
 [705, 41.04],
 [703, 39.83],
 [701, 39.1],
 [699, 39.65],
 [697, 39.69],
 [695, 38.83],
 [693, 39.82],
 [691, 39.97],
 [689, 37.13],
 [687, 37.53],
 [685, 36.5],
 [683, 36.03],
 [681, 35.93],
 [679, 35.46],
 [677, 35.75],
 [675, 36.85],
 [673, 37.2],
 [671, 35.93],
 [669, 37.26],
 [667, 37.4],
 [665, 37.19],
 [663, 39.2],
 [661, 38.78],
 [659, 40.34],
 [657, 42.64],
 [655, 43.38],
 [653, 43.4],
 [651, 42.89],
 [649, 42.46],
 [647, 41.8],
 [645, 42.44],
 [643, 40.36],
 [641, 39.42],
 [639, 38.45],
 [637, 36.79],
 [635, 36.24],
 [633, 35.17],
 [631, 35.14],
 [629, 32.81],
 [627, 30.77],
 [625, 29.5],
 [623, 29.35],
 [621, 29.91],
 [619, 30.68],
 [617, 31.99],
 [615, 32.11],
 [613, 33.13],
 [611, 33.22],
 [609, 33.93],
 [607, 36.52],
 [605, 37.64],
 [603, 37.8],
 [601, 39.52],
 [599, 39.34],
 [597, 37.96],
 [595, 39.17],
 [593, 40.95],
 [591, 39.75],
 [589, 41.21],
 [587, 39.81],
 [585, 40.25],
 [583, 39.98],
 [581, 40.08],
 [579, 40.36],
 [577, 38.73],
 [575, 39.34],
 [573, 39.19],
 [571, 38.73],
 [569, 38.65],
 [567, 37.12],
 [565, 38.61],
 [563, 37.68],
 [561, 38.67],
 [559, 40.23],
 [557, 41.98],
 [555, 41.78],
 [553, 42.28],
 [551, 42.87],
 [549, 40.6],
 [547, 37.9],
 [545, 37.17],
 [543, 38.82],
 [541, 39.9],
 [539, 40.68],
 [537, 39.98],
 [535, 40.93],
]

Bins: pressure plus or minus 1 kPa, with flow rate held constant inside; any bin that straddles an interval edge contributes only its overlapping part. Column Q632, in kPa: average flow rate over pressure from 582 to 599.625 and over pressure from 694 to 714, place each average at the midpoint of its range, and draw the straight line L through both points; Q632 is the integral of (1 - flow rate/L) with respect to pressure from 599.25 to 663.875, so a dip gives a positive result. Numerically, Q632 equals 5.4 kPa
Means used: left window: 39.8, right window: 40.8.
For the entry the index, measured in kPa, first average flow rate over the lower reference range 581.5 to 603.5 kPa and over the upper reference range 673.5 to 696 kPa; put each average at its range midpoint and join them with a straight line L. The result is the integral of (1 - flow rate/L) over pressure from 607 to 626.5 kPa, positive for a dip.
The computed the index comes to 3.6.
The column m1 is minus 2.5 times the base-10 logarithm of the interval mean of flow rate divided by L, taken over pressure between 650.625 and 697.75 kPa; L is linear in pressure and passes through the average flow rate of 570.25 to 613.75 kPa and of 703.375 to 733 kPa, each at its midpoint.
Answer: 0.05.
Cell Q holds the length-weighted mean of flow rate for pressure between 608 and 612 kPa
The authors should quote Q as 33.6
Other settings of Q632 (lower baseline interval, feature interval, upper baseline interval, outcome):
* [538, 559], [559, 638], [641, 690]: 6.2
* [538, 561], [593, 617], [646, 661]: 2.8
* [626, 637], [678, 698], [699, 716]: 0.9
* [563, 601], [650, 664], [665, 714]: -1.0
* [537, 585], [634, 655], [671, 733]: -0.5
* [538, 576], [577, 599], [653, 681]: -0.4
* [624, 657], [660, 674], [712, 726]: 0.7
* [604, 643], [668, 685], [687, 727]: 0.9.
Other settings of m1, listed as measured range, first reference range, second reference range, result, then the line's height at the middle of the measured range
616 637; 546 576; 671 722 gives 0.215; 39.5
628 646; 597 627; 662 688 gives -0.070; 35.1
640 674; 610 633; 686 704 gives -0.140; 35.3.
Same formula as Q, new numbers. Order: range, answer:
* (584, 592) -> 40.3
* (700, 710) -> 41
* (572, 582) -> 39.5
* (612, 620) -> 32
